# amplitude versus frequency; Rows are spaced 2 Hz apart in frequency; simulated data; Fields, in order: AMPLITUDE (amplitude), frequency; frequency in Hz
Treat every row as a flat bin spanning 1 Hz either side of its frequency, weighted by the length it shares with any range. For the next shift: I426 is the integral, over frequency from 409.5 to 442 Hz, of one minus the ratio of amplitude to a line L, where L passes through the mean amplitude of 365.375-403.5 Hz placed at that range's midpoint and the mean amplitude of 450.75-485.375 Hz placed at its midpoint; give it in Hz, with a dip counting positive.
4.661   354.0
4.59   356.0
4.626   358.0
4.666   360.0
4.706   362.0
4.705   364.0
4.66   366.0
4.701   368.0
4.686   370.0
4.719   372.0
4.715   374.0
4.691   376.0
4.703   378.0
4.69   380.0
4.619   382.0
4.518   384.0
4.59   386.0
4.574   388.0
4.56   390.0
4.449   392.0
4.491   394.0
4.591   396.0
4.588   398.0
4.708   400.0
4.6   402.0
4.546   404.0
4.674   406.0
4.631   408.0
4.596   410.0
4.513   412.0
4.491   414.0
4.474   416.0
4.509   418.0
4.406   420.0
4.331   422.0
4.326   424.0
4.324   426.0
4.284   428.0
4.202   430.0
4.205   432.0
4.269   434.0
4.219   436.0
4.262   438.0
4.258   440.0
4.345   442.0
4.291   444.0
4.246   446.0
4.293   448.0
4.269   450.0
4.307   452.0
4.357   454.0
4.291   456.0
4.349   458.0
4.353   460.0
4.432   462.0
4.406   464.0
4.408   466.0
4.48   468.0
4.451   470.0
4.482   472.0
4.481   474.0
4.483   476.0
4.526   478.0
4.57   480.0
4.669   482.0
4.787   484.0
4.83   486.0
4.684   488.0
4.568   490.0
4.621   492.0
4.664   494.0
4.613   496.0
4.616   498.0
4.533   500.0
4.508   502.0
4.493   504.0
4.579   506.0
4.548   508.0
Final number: 1.4 Hz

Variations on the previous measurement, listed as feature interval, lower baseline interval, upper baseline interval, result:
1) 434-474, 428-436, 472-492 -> 0.5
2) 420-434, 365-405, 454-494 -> 0.9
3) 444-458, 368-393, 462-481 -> 0.7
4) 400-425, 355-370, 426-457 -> -0.5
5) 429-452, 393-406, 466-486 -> 1.6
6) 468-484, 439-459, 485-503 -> -0.1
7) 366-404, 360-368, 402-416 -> 0.1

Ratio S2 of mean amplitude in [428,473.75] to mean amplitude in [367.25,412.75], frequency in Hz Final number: 0.9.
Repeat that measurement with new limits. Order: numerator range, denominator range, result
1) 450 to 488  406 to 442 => 1.02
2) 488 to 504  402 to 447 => 1.05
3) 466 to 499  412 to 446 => 1.06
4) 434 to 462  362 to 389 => 0.92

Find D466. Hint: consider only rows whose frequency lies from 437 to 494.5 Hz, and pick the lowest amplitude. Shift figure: 4.246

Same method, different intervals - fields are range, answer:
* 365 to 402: 4.449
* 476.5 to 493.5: 4.526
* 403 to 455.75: 4.202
